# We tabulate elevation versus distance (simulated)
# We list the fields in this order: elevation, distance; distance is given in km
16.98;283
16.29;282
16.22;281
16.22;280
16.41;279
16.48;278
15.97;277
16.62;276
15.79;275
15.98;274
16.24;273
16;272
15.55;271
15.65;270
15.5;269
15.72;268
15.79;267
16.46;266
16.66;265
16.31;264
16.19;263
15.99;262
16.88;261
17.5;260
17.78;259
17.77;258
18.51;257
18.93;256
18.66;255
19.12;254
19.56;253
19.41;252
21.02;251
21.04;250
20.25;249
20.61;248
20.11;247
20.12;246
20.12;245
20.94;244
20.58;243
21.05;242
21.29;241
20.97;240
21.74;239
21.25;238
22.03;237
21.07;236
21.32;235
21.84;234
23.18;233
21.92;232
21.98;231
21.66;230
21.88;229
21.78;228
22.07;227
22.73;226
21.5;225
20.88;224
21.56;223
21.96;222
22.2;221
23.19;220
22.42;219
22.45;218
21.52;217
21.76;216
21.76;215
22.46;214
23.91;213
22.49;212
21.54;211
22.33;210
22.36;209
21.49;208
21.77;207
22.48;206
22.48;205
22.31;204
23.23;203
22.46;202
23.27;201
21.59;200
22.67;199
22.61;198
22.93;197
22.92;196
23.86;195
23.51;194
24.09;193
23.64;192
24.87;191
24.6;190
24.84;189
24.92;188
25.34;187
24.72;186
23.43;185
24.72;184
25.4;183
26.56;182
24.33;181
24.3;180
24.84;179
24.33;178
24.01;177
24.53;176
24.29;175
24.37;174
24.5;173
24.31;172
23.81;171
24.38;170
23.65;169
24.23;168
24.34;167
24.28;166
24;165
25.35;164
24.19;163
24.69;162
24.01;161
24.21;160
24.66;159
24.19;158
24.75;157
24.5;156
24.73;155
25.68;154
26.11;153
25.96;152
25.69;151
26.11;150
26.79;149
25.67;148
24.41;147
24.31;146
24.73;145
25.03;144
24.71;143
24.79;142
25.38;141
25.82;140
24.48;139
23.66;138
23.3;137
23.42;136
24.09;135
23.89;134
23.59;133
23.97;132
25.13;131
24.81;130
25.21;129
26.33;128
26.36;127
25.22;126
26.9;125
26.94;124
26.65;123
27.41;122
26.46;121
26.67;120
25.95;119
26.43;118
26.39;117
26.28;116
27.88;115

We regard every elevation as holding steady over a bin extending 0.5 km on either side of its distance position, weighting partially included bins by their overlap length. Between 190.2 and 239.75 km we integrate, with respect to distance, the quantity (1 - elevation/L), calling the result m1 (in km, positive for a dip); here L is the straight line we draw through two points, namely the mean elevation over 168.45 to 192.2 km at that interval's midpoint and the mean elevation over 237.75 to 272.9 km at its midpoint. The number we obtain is -1.4 km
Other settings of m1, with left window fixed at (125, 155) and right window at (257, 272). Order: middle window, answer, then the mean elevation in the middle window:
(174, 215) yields -4.4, 23.5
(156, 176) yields -1.0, 24.3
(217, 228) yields -1.5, 22.1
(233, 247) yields -2.3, 21.1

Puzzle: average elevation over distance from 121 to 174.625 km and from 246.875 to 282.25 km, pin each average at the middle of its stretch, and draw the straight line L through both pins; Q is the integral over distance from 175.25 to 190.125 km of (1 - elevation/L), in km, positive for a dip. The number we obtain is -1.4 km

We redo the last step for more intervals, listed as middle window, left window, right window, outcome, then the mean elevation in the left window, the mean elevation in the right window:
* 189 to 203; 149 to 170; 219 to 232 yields -0.1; 24.8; 22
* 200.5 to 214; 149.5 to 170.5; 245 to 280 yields -0.7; 24.7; 17.6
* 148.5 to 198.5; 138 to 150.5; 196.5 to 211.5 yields -1.6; 25.1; 22.4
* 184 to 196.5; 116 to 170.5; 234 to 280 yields -1.1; 25.1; 18.4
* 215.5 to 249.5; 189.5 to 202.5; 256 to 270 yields -3.1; 23.3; 16.7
